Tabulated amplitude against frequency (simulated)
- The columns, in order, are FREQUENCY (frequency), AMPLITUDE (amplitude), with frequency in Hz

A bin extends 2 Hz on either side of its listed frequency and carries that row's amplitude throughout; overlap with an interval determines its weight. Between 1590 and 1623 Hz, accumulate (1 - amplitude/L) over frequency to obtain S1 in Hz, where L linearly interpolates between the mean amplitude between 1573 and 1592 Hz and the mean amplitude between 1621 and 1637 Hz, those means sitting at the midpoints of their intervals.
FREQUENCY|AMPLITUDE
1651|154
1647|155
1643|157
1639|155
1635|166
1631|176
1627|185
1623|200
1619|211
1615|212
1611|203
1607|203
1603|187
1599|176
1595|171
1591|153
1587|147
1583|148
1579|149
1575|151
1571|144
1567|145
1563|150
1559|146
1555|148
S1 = -4.9 Hz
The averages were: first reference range 149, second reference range 182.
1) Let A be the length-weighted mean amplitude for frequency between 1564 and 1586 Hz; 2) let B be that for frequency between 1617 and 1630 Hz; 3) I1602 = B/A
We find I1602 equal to 1.34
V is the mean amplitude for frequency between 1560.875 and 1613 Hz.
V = 164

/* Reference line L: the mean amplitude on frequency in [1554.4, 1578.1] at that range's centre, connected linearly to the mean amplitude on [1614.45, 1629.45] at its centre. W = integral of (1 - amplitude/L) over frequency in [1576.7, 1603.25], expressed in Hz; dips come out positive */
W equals 1.6 Hz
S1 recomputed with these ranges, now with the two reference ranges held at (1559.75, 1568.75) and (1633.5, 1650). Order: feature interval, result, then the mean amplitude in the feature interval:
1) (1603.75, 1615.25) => -3.7 Hz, 203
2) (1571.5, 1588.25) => 0.1 Hz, 148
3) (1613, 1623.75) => -3.7 Hz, 209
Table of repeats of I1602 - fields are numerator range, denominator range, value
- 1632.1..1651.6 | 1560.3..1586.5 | 1.07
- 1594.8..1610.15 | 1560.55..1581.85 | 1.27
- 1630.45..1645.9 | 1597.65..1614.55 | 0.83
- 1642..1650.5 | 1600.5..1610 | 0.80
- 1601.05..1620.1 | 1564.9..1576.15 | 1.39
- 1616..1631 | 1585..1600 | 1.22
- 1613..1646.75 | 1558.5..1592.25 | 1.22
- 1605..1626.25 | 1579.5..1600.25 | 1.30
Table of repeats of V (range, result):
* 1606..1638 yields 193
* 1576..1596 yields 153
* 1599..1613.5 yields 195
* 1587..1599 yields 162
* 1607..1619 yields 207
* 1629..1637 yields 171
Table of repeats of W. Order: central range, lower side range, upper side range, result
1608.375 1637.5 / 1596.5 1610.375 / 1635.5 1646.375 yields -3.3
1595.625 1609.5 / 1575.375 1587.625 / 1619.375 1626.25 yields -1.0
